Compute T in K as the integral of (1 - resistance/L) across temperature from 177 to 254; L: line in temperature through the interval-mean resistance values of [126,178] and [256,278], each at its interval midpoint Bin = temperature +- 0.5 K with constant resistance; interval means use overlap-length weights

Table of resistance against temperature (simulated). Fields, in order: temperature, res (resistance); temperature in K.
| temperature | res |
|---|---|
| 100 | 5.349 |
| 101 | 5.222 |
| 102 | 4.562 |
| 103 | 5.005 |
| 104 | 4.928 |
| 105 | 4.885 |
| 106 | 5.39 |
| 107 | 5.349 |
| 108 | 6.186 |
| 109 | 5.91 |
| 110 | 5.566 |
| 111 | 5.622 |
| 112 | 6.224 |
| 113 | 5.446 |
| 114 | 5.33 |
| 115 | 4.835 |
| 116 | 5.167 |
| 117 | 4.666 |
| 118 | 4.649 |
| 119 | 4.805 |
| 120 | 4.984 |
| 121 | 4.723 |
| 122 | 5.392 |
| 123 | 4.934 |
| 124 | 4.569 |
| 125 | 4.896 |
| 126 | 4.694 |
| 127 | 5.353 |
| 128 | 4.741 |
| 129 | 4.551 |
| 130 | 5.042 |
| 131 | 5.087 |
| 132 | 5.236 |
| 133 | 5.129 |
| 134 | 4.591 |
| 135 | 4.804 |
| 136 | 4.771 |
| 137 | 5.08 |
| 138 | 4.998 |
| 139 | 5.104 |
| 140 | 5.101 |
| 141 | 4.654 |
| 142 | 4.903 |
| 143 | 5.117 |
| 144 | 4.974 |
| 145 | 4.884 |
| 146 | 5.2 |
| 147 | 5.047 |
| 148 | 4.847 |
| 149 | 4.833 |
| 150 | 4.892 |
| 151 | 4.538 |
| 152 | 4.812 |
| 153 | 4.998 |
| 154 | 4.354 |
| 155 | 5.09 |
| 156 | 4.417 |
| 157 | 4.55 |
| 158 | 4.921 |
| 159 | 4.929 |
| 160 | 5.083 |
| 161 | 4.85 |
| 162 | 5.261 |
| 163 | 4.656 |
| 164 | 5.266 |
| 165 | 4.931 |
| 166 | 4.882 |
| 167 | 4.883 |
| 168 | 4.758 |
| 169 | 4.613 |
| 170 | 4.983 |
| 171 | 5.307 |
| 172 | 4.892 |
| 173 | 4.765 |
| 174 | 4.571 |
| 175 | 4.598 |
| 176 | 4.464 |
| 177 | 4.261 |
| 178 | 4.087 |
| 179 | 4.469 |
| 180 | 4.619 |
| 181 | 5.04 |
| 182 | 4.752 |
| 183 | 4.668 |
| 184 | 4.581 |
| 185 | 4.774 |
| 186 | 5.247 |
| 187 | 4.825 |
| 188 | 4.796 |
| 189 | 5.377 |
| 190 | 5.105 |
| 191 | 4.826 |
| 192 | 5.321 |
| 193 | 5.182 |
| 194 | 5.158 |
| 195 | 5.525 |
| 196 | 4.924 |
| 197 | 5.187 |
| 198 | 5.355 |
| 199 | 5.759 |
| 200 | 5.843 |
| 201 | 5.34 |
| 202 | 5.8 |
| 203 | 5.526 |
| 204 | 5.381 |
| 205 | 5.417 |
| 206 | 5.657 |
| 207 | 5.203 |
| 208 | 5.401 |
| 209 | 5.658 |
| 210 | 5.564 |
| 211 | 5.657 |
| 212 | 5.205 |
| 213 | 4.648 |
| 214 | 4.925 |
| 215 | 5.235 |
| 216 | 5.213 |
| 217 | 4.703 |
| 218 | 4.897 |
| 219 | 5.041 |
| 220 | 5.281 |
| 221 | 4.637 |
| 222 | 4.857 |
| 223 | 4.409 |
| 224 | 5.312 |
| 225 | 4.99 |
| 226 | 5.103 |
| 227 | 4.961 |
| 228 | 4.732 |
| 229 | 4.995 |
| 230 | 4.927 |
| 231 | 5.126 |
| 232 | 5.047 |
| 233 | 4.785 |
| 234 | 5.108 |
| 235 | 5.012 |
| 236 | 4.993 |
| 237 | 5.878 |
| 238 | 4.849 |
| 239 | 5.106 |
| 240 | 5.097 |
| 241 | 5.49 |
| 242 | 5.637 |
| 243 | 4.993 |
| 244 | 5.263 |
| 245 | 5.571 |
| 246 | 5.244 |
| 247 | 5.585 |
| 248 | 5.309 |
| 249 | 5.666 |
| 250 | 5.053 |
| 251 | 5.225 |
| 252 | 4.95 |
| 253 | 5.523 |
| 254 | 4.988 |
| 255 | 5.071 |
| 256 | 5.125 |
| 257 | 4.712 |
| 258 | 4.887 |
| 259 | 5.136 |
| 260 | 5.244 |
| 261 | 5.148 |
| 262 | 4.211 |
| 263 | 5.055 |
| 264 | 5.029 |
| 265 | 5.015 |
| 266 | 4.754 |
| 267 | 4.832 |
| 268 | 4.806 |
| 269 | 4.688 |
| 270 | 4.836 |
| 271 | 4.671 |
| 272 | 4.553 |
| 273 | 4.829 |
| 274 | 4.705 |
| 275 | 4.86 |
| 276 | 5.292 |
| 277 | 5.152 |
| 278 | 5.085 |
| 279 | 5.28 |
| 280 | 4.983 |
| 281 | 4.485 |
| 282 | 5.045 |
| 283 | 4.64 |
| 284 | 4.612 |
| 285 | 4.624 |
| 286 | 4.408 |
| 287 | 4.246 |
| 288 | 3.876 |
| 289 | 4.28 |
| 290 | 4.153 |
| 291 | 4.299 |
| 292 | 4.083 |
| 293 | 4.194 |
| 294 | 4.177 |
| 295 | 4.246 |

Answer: -4.04 K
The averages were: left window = 4.86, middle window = 5.13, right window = 4.89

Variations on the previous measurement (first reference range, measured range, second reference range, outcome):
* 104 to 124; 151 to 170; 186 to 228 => 1.4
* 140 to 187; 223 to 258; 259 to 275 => -2.3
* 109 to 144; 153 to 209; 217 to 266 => 0.7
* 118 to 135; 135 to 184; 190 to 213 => 2.8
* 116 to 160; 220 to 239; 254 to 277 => -0.4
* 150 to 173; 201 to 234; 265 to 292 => -2.5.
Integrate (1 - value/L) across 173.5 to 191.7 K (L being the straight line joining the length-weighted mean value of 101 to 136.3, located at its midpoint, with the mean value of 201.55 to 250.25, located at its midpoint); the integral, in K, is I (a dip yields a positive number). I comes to 1.47 K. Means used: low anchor 5.09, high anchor 5.19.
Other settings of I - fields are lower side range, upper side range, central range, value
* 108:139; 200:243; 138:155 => 0.7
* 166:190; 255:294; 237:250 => -1.6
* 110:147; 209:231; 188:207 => -1.2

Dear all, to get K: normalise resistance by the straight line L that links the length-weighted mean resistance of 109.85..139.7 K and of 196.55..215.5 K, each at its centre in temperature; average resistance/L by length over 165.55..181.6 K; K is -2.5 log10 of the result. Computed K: 0.12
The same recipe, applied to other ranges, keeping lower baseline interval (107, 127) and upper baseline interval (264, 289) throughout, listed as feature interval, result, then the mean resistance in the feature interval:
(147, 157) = 0.08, 4.76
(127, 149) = 0.04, 4.95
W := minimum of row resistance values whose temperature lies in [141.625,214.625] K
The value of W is 4.087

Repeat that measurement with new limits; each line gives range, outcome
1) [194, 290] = 3.876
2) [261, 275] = 4.211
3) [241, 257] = 4.712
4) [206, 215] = 4.648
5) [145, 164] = 4.354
